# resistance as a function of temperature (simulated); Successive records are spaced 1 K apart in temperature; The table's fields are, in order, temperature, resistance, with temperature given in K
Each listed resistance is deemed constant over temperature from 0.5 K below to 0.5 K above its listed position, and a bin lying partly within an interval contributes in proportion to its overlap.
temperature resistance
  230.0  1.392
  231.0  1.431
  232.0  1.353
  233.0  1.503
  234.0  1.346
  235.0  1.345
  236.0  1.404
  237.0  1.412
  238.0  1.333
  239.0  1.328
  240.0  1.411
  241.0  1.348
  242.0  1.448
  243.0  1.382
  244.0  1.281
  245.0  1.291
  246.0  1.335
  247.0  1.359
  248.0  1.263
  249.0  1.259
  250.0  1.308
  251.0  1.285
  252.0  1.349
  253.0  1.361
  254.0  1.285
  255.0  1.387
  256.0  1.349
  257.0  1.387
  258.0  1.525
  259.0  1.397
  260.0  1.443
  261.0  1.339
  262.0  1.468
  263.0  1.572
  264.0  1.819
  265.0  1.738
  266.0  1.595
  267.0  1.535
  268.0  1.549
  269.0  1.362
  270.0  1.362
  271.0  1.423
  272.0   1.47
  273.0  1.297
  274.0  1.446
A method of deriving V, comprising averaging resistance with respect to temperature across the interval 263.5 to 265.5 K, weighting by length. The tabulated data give 1.78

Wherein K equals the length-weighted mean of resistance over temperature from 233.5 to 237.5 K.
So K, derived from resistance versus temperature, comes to 1.38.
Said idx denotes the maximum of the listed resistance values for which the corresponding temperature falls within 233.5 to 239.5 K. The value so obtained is 1.412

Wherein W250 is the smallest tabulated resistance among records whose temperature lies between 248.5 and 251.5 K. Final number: 1.259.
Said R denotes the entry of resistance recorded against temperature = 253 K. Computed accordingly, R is 1.361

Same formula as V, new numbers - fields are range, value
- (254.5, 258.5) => 1.41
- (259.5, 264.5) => 1.53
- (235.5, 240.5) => 1.38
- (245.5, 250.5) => 1.3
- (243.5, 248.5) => 1.31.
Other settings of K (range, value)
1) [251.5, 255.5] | 1.35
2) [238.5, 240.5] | 1.37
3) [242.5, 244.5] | 1.33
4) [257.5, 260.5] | 1.46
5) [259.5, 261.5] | 1.39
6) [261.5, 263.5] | 1.52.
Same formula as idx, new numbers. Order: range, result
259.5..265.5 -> 1.819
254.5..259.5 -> 1.525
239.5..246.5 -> 1.448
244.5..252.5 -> 1.359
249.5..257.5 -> 1.387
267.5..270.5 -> 1.549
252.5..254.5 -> 1.361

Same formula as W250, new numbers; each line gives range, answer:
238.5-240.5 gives 1.328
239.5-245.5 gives 1.281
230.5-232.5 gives 1.353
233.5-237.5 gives 1.345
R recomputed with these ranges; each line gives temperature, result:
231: 1.431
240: 1.411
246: 1.335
